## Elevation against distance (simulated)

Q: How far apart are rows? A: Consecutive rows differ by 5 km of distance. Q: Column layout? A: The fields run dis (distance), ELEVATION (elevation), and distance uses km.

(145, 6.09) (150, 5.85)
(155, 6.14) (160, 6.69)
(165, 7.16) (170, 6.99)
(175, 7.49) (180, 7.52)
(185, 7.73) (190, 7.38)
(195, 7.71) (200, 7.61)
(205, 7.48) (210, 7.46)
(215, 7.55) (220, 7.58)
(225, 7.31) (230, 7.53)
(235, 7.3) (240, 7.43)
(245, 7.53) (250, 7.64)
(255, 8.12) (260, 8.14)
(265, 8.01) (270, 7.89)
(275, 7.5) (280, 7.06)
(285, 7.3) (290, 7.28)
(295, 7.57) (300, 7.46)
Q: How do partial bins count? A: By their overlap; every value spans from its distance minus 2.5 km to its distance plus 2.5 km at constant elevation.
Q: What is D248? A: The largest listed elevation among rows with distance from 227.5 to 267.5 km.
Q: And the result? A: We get 8.14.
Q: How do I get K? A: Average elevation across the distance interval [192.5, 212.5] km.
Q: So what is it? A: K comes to 7.57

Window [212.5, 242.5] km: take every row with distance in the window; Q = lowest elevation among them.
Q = 7.3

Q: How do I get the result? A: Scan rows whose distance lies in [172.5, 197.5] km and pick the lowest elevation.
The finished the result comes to 7.38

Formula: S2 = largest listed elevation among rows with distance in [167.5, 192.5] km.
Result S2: 7.73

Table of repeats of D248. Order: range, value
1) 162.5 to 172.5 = 7.16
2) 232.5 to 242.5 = 7.43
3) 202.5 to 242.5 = 7.58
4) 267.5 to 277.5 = 7.89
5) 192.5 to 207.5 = 7.71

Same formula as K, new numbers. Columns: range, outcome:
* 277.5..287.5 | 7.18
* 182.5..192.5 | 7.56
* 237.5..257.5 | 7.68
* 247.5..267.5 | 7.98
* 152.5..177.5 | 6.89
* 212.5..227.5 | 7.48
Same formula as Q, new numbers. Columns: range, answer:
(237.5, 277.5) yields 7.43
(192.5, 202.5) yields 7.61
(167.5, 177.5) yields 6.99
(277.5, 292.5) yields 7.06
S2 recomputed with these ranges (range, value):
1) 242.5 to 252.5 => 7.64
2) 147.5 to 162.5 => 6.69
